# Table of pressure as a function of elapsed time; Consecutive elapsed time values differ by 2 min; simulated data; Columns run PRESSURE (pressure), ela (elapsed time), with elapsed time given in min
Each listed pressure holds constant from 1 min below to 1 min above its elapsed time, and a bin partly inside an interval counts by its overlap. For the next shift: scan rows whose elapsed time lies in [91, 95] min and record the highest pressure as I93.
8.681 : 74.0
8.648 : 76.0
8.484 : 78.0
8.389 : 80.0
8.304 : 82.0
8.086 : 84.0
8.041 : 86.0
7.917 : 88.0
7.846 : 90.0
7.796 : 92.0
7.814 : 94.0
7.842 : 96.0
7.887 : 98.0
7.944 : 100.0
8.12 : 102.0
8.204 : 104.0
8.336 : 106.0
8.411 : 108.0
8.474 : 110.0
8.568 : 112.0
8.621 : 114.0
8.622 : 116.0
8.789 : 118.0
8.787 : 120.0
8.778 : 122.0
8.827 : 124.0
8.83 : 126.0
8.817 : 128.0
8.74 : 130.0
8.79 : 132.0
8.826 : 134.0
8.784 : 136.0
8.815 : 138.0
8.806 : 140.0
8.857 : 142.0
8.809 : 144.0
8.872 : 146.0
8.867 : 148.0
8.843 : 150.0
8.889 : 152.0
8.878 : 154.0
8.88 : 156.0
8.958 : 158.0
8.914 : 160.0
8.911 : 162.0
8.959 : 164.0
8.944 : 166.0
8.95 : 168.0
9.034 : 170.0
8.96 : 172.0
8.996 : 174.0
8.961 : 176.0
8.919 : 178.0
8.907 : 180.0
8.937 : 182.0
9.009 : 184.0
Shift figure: 7.814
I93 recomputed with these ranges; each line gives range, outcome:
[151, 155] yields 8.889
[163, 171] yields 9.034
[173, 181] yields 8.996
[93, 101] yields 7.944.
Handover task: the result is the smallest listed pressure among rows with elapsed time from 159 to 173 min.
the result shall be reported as 8.911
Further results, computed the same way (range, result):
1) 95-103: 7.842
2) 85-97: 7.796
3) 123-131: 8.74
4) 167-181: 8.907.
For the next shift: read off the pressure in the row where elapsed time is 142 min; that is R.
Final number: 8.857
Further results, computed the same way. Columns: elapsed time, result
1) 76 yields 8.648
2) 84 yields 8.086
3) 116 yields 8.622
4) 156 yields 8.88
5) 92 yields 7.796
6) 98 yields 7.887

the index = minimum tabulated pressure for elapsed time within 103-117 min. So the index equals 8.204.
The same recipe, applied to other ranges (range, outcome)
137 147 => 8.806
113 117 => 8.621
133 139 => 8.784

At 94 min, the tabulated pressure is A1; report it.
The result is 7.814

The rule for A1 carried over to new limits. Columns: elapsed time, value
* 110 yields 8.474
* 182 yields 8.937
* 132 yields 8.79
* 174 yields 8.996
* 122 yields 8.778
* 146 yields 8.872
